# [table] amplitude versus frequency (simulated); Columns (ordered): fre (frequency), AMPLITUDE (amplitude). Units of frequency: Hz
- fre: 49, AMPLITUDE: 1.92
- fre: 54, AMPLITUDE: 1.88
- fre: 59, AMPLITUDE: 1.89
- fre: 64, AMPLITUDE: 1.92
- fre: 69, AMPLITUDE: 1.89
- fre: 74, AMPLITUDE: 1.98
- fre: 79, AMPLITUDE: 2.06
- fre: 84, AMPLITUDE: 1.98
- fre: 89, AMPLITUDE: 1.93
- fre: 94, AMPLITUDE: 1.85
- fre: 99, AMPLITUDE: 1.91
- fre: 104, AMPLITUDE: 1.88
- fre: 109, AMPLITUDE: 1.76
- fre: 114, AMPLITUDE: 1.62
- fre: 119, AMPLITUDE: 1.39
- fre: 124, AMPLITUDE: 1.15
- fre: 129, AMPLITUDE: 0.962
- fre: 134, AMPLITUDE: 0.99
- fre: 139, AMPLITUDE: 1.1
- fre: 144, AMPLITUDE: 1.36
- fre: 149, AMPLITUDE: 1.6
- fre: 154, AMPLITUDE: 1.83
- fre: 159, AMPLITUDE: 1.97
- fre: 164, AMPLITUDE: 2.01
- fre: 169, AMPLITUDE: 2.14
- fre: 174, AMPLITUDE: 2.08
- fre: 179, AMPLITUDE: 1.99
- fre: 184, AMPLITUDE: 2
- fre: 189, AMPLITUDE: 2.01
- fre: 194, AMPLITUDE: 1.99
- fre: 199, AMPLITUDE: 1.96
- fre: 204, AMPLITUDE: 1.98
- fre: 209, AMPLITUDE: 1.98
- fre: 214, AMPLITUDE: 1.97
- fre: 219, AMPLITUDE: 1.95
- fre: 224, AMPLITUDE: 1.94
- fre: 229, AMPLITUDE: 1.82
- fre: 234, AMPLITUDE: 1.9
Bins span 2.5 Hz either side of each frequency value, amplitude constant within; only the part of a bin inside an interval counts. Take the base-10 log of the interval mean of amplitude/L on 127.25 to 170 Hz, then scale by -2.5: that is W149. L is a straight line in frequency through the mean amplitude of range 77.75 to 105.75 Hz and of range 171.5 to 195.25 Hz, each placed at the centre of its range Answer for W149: 0.28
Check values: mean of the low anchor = 1.93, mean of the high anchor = 2.02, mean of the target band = 1.54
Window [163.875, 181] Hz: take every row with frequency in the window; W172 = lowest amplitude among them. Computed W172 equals 1.99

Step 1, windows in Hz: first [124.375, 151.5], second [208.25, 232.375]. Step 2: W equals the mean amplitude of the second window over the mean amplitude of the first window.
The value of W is 1.61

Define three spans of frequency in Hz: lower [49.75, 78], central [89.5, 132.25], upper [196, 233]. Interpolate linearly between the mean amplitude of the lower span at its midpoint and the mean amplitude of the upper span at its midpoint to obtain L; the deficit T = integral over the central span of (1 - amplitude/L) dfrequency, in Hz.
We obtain 7.9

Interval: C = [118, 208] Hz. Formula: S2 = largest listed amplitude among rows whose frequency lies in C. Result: 2.14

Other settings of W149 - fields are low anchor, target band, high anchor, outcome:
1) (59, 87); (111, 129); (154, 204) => 0.425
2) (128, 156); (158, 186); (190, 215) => -0.235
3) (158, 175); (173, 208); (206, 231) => 0.001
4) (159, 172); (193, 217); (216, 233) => -0.011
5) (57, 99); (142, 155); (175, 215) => 0.239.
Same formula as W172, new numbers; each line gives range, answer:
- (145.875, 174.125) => 1.6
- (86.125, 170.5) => 0.962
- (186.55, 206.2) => 1.96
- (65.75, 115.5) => 1.62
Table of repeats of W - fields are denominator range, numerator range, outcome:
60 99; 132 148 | 0.62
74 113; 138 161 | 0.84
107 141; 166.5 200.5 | 1.59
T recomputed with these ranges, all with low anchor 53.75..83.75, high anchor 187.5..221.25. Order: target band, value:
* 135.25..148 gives 4.6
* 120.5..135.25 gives 6.8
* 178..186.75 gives -0.1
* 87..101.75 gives 0.4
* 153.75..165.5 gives 0.1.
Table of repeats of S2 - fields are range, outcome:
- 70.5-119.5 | 2.06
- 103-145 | 1.88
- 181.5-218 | 2.01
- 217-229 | 1.95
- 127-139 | 1.1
